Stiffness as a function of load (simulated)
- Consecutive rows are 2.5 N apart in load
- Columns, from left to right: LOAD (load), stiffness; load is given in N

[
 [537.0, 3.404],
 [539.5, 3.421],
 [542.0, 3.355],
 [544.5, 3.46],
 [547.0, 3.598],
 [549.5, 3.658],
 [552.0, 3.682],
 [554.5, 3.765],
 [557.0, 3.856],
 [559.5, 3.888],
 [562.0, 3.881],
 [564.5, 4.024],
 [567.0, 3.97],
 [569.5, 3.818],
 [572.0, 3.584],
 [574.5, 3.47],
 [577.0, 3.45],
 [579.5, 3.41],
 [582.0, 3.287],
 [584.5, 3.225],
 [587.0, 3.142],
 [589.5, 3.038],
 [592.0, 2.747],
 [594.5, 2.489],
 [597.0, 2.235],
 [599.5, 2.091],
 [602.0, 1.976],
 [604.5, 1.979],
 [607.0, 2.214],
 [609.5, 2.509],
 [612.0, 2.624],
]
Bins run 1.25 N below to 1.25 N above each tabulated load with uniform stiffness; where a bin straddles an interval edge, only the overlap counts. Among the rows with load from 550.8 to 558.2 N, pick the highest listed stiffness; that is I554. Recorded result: 3.856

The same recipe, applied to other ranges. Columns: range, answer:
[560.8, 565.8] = 4.024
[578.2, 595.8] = 3.41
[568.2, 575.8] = 3.818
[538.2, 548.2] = 3.598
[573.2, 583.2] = 3.47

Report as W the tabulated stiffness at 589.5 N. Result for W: 3.038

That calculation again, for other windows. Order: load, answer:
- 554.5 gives 3.765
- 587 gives 3.142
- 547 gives 3.598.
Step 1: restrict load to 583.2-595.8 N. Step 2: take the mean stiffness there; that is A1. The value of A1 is 2.93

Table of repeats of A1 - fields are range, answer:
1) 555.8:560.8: 3.87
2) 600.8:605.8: 1.98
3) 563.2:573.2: 3.85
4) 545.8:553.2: 3.65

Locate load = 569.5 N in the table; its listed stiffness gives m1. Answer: 3.818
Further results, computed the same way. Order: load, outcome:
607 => 2.214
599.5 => 2.091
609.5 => 2.509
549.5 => 3.658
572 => 3.584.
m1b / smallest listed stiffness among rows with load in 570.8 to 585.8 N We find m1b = 3.225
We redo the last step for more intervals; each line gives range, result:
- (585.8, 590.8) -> 3.038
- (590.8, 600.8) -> 2.091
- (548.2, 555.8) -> 3.658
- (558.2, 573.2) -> 3.584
